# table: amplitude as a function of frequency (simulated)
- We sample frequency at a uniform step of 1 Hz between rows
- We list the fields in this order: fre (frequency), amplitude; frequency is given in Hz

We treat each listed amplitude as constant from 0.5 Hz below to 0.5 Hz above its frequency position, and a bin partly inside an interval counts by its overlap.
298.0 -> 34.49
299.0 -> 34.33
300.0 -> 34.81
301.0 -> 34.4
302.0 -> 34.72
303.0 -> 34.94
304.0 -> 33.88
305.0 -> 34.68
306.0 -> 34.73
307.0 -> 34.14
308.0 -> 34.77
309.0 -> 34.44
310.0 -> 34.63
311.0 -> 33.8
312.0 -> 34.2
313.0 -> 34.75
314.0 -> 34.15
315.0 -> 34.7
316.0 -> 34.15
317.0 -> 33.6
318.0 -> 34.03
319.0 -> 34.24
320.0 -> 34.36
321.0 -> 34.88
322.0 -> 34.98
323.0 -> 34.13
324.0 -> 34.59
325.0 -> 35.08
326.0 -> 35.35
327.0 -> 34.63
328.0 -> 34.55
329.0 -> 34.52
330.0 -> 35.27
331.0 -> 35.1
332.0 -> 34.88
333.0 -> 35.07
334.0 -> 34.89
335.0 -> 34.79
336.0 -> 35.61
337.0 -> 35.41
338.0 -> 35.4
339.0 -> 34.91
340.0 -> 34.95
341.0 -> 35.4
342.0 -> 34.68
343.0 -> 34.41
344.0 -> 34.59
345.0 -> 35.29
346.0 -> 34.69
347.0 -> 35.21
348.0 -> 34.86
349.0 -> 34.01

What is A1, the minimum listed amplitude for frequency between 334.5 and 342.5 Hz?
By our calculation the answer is 34.68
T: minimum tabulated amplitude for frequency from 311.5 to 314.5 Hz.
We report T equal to 34.15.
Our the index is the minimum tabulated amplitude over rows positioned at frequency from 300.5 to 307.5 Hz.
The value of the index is 33.88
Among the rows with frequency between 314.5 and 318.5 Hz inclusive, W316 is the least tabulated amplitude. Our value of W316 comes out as 33.6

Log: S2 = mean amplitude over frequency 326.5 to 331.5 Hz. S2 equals 34.8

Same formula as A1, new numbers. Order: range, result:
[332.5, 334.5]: 34.89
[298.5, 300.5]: 34.33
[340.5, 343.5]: 34.41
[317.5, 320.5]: 34.03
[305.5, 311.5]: 33.8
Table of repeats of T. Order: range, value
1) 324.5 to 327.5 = 34.63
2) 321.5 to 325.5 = 34.13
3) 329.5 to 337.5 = 34.79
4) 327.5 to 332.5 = 34.52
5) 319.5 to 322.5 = 34.36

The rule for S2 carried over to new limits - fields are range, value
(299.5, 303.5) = 34.7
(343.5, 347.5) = 34.9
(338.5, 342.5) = 35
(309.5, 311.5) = 34.2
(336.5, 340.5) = 35.2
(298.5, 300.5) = 34.6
